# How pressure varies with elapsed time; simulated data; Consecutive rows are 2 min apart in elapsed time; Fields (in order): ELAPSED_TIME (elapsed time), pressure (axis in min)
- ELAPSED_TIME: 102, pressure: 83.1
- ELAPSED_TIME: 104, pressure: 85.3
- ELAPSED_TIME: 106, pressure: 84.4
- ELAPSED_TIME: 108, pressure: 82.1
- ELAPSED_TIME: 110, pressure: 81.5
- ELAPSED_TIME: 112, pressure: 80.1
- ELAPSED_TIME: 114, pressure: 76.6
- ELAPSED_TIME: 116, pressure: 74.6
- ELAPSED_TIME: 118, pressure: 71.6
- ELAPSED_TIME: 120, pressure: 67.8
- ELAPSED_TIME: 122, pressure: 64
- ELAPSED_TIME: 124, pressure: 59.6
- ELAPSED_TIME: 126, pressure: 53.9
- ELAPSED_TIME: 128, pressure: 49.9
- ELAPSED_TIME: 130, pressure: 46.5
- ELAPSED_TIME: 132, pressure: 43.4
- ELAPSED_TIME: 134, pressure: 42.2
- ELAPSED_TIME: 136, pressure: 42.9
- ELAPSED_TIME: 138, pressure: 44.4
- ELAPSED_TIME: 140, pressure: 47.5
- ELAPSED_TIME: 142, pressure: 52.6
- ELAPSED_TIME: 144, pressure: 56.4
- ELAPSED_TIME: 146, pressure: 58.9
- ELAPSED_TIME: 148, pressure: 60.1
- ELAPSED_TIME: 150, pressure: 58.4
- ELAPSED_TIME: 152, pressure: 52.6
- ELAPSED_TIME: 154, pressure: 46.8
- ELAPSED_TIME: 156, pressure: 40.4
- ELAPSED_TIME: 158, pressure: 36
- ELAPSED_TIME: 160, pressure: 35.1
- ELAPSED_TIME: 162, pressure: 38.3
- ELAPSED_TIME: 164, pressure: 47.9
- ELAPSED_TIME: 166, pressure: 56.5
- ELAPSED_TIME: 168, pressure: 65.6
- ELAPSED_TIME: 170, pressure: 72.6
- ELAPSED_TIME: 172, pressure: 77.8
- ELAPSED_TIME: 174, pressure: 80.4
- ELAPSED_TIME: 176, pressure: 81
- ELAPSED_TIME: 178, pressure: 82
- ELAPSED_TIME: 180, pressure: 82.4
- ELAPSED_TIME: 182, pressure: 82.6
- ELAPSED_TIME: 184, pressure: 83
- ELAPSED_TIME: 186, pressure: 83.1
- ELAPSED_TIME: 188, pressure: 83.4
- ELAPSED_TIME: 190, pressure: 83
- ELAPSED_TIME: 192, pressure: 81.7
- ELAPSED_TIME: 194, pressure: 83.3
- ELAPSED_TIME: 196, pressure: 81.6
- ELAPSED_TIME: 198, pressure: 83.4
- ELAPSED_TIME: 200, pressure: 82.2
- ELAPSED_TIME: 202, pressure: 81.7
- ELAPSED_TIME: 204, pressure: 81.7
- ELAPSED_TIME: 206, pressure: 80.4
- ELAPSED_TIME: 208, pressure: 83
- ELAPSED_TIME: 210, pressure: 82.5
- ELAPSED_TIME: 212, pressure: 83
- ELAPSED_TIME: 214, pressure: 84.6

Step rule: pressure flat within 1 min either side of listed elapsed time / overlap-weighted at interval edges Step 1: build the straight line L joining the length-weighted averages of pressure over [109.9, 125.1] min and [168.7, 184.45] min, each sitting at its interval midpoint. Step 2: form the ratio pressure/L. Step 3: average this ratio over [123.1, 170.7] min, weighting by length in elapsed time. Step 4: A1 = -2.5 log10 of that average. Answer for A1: 0.44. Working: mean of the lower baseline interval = 71.3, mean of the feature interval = 50.2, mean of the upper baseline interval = 79.8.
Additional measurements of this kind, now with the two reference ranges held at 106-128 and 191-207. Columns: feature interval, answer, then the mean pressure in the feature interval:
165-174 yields 0.13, 69.5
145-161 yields 0.48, 48.5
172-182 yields -0.03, 81.2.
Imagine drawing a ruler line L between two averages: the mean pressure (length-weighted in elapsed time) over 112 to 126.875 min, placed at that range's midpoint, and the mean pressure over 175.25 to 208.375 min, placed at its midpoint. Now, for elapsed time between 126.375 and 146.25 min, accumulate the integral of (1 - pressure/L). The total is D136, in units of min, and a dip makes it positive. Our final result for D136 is 6.4 min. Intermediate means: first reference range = 67.9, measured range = 48.2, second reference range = 82.3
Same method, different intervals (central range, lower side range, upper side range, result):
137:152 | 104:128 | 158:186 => 3.4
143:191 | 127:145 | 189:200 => 1.6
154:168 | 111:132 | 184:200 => 5.7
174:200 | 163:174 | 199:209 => -3.0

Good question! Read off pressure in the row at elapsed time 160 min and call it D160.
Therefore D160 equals 35.1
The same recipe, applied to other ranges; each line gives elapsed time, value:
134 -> 42.2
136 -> 42.9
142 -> 52.6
